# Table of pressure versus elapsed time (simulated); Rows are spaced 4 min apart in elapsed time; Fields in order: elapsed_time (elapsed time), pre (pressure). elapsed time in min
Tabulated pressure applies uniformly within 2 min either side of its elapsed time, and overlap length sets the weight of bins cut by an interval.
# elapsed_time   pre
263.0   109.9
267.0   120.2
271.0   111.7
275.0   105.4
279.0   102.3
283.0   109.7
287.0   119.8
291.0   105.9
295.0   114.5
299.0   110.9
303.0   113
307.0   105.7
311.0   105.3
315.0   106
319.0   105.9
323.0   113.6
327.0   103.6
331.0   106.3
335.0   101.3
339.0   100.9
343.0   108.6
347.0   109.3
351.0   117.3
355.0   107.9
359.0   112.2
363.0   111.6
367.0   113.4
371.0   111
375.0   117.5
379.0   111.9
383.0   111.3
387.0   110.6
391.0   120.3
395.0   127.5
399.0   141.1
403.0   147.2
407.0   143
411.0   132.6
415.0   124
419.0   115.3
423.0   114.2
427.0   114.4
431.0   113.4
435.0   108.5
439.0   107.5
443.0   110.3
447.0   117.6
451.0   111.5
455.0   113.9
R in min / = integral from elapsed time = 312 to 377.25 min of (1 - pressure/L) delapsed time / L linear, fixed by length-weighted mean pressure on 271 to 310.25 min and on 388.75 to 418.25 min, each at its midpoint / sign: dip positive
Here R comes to 6.2 min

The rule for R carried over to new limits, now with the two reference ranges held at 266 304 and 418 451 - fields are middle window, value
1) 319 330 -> 0.35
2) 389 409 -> -4.22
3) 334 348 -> 0.83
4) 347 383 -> -0.24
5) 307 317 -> 0.51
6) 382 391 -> -0.08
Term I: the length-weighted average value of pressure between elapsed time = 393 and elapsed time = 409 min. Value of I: 140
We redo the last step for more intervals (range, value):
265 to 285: 110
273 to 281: 104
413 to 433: 116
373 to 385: 114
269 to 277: 109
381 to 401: 122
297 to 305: 112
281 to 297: 112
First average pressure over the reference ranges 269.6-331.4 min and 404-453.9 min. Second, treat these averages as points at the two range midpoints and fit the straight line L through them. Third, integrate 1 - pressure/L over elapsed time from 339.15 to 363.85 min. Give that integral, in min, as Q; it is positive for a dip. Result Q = 0.5 min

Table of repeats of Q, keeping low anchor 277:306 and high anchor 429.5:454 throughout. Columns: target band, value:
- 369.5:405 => -3.5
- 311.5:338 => 1.2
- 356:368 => -0.1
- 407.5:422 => -1.8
